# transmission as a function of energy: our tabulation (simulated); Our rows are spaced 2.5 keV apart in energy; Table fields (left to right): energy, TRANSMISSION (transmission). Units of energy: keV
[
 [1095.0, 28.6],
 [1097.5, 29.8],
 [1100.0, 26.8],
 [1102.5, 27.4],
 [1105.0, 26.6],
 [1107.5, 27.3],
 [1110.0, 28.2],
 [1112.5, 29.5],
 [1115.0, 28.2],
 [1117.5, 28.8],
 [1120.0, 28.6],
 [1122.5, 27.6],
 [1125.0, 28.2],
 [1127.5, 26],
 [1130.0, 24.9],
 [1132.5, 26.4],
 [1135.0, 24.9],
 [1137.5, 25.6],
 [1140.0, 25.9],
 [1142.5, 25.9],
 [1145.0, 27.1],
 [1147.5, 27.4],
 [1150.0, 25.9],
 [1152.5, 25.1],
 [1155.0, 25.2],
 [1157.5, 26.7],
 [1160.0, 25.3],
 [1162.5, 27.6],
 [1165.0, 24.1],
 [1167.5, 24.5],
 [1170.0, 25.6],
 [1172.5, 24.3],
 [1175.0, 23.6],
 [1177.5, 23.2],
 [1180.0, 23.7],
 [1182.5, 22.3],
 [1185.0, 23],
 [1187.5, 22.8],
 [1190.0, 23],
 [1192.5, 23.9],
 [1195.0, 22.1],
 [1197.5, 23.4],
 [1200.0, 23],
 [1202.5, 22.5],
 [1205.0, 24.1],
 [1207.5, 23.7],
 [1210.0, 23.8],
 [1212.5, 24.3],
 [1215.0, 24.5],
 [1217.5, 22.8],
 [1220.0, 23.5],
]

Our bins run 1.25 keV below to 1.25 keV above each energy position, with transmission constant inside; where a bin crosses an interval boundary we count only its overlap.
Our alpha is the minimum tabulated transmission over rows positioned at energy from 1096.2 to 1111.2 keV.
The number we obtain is 26.6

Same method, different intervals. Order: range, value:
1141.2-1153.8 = 25.1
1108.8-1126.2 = 27.6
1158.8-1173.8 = 24.1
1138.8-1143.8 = 25.9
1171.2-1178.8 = 23.2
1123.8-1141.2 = 24.9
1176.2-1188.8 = 22.3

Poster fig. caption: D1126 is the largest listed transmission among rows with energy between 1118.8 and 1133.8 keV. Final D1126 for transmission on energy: 28.6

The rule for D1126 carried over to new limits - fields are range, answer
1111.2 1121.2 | 29.5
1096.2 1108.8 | 29.8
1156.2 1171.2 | 27.6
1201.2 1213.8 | 24.3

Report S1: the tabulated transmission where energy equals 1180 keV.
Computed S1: 23.7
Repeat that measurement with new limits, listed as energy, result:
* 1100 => 26.8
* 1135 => 24.9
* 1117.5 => 28.8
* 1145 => 27.1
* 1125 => 28.2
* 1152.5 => 25.1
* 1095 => 28.6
